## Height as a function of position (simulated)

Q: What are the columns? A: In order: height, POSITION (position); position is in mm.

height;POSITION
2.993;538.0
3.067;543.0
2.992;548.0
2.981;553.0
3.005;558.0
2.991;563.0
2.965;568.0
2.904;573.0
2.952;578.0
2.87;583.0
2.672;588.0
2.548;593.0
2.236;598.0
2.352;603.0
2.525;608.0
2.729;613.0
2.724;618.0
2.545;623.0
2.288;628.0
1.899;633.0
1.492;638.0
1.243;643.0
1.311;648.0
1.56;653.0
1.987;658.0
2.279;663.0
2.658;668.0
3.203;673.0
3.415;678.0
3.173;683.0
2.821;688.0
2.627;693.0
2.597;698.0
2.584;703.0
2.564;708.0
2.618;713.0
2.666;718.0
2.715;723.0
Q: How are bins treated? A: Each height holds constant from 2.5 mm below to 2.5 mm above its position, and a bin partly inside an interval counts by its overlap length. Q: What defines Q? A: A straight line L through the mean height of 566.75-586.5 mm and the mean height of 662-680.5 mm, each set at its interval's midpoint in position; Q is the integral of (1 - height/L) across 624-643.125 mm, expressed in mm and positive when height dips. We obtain 7.0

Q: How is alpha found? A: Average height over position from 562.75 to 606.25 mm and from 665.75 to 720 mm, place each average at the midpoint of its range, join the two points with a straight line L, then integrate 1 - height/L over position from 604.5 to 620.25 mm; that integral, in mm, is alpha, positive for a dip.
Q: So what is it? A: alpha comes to 0.5 mm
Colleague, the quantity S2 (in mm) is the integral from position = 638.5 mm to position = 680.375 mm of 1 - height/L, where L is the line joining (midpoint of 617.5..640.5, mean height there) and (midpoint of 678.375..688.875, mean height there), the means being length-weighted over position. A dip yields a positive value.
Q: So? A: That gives 8.7 mm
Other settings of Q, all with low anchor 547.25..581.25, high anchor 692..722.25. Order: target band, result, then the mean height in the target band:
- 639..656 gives 8.38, 1.4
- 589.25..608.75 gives 3.11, 2.42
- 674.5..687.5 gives -2.60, 3.21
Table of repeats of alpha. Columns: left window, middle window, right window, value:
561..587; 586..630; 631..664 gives -3.8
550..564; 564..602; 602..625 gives 1.1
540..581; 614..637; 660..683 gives 4.7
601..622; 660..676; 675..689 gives 1.8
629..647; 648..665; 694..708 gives 0.5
